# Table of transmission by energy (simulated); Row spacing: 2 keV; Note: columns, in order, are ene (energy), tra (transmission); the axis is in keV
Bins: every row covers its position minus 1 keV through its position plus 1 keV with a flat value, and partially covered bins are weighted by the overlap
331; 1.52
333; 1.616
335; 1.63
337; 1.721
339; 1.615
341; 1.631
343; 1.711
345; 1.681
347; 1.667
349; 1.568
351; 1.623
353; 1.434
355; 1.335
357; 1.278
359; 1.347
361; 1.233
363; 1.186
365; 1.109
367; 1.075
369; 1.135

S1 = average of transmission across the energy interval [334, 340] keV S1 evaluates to 1.66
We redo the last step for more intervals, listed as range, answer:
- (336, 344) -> 1.67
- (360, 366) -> 1.18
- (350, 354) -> 1.53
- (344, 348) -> 1.67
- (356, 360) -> 1.31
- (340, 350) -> 1.65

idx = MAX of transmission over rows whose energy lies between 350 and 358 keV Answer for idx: 1.623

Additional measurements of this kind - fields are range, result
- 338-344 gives 1.711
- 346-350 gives 1.667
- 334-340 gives 1.721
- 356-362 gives 1.347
